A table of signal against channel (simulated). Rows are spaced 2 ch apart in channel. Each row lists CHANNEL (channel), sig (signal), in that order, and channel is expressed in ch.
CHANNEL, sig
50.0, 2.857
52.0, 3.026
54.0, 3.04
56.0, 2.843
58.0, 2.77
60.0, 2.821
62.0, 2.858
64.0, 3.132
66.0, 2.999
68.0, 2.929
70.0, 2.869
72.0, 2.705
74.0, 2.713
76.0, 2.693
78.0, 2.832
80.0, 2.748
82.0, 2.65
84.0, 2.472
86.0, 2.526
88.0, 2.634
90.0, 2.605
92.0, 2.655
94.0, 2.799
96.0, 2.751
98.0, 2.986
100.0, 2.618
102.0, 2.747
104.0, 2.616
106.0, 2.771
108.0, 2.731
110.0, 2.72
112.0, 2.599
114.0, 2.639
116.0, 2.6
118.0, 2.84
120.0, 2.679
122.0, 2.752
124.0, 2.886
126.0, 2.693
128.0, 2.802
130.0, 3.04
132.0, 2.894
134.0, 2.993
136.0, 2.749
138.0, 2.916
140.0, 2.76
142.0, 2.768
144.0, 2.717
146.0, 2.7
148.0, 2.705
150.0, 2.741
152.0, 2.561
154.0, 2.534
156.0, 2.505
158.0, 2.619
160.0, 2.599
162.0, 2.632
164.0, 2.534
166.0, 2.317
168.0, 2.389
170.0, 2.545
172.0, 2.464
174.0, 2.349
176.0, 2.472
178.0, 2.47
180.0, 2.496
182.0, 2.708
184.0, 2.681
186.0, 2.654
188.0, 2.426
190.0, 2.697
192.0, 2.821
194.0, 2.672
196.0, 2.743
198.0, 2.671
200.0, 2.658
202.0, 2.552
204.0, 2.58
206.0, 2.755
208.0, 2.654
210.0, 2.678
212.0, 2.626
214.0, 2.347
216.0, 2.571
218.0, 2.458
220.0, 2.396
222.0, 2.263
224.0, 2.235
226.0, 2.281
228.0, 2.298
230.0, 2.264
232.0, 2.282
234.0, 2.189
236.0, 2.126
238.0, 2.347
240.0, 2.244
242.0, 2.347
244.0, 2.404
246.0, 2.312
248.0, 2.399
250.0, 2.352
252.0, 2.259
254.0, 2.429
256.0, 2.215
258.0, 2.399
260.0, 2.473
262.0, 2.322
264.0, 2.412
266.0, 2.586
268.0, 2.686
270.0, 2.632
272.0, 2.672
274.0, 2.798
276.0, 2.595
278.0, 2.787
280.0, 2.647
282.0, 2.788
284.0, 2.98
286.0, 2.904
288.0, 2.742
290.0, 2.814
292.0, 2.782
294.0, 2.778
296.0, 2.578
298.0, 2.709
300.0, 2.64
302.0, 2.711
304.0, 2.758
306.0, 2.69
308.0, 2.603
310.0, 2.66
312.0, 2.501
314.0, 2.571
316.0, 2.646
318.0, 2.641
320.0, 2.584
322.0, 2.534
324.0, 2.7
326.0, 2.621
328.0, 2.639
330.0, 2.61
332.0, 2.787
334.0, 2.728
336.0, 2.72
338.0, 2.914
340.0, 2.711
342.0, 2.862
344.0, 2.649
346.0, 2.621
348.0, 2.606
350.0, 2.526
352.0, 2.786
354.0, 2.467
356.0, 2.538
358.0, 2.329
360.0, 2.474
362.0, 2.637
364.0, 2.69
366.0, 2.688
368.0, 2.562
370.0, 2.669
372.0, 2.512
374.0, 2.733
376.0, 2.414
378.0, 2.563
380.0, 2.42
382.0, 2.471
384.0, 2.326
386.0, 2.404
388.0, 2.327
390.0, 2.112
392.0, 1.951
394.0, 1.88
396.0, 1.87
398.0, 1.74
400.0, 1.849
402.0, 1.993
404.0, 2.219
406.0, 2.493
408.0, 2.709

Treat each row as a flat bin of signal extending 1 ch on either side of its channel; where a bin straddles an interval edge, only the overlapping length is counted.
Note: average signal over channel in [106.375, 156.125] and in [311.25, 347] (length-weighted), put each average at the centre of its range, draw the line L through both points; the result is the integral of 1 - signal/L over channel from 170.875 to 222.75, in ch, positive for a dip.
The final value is 2.81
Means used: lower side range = 2.75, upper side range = 2.67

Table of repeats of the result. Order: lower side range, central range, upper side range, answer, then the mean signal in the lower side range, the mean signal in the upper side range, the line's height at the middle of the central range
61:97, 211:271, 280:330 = 7.42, 2.75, 2.69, 2.71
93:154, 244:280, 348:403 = 0.73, 2.76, 2.37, 2.54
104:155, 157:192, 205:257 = 0.56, 2.75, 2.37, 2.58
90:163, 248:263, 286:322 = 1.87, 2.73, 2.67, 2.69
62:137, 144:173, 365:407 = 1.08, 2.76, 2.3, 2.66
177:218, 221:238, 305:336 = 2.43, 2.62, 2.64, 2.62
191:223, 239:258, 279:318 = 2.24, 2.59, 2.71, 2.64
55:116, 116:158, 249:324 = -0.64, 2.75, 2.62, 2.71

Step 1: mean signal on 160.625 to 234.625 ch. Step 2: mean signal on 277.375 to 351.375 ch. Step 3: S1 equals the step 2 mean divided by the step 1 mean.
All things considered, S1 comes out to 1.07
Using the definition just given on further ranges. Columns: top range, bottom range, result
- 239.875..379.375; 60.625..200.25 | 0.97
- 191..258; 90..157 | 0.89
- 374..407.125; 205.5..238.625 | 0.92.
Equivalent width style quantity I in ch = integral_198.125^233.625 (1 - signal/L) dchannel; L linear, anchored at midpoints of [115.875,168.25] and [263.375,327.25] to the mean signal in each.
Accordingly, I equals 3.0 ch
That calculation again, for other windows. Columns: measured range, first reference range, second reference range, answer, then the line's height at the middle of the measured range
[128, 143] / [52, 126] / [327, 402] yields -0.9 ch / 2.71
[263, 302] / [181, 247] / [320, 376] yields -2.3 ch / 2.56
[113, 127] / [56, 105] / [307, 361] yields 0.1 ch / 2.74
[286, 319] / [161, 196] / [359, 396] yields -2.8 ch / 2.47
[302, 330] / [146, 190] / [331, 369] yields 0.0 ch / 2.63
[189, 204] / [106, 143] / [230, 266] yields -1.0 ch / 2.52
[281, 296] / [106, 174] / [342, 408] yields -1.8 ch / 2.51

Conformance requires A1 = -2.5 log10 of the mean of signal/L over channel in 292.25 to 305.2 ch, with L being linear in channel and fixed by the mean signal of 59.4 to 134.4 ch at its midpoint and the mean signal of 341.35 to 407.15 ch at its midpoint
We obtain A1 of -0.083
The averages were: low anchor 2.76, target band 2.7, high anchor 2.4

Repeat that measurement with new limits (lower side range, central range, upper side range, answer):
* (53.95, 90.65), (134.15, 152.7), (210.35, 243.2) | -0.072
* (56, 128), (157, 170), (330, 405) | 0.064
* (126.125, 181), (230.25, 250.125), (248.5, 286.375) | 0.129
